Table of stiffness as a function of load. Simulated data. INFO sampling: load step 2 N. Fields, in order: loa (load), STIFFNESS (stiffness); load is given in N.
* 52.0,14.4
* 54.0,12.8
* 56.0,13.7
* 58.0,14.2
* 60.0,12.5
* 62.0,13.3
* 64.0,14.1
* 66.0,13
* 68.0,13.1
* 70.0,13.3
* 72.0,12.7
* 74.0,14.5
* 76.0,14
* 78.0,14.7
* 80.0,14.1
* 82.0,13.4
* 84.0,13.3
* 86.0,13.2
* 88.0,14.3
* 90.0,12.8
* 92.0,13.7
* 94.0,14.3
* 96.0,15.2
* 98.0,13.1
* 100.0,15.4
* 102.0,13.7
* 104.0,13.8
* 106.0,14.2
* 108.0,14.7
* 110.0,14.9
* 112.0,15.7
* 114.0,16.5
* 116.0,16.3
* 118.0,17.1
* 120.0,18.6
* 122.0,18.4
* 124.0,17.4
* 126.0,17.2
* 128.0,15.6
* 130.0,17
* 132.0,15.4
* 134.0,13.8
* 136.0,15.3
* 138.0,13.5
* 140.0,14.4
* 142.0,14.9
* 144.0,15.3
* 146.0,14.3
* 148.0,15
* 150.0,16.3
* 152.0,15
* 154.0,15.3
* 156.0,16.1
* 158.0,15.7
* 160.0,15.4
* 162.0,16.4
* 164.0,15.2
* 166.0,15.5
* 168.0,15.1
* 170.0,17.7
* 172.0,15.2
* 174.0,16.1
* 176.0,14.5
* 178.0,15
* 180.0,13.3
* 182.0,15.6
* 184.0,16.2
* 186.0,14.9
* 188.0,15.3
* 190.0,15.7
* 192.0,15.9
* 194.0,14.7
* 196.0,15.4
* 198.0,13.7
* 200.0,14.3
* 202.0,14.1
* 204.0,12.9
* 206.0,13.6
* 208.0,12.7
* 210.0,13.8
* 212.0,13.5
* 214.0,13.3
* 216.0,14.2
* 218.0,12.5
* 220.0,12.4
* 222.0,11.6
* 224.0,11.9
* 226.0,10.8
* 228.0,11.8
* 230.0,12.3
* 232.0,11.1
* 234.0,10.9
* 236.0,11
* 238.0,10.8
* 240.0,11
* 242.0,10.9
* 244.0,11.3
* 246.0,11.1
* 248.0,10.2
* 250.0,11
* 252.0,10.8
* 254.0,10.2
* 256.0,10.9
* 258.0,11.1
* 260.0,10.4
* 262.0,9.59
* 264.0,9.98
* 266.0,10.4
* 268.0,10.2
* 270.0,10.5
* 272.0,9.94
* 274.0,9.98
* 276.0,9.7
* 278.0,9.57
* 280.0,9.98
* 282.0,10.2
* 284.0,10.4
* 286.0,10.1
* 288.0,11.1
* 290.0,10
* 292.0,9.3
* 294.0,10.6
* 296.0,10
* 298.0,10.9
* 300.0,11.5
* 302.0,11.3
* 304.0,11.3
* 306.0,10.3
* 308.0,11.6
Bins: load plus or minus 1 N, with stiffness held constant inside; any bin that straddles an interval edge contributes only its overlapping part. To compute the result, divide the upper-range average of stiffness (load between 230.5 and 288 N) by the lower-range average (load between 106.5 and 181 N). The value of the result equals 0.67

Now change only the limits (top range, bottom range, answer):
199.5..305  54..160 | 0.76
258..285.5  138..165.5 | 0.66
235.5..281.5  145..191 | 0.68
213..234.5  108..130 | 0.73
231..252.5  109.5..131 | 0.65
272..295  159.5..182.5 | 0.65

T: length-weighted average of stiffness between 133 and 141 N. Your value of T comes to 14.2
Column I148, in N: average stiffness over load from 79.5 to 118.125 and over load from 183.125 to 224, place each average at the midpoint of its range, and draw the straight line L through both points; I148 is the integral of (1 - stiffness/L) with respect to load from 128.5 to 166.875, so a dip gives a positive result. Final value -2.8 N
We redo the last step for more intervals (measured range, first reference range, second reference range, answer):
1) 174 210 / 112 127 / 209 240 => -2.4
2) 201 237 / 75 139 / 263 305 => -1.2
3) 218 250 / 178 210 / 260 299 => 3.0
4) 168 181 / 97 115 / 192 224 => -1.3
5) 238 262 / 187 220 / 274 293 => 2.0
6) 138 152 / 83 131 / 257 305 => -0.7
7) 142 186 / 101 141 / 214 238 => -4.1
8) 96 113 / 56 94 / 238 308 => -1.8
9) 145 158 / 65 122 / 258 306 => -2.1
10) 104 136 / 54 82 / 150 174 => -2.8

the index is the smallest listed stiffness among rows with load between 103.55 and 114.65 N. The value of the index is 13.8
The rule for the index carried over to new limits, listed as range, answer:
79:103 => 12.8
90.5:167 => 13.1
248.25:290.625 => 9.57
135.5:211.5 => 12.7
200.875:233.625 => 10.8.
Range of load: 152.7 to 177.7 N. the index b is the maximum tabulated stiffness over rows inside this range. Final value 17.7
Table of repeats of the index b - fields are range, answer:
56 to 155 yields 18.6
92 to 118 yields 17.1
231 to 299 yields 11.3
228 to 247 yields 12.3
